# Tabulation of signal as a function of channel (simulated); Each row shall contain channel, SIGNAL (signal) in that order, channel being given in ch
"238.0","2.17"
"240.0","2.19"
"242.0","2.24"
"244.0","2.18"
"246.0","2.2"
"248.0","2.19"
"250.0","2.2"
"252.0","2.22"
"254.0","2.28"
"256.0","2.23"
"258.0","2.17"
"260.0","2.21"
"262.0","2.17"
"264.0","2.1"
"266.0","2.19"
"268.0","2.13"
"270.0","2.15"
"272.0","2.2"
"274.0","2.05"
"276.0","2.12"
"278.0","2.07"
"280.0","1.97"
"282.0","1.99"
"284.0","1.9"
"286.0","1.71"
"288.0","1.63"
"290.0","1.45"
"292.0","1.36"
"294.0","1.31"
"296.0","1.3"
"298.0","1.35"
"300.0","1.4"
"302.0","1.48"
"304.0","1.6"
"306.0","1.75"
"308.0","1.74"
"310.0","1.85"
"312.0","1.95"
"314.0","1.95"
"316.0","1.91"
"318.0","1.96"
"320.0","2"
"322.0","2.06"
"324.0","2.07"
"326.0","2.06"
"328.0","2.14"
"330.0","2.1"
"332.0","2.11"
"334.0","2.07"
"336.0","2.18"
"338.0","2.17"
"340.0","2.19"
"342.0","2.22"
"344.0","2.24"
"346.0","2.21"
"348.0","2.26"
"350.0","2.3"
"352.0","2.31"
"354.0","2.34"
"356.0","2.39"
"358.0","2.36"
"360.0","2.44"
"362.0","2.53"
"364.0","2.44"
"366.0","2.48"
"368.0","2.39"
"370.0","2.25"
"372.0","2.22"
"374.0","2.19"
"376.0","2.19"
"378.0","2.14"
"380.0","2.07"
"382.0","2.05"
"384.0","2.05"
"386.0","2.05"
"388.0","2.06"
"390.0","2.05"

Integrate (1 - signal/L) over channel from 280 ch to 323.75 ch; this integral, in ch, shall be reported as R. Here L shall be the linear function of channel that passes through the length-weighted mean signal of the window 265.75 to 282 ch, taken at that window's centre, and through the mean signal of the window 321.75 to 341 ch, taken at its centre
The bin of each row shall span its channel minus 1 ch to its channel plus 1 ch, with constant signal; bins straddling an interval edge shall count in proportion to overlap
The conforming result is 8.3 ch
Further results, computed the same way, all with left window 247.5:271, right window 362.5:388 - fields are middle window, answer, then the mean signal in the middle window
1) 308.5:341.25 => 2.31 ch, 2.04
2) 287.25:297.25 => 3.60 ch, 1.4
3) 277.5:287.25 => 1.24 ch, 1.91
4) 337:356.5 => -0.49 ch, 2.26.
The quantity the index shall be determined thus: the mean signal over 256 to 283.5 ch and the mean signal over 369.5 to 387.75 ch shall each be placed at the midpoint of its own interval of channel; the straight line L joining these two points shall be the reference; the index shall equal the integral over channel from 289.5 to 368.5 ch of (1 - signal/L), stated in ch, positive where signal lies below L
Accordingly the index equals 4.2 ch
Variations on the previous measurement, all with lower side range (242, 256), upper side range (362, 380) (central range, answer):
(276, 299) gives 5.9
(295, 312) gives 5.0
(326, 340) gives 0.9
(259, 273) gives 0.4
